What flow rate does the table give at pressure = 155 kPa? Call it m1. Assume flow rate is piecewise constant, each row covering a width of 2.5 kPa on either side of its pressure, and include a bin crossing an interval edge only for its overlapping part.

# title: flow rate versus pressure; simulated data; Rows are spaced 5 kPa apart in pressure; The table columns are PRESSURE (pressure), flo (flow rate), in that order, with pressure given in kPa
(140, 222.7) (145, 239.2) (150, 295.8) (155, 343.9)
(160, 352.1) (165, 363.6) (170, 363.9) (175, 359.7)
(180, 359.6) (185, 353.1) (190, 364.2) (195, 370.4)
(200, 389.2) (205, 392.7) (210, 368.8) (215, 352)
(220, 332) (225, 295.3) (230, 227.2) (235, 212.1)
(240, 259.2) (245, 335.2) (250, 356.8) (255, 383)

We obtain 343.9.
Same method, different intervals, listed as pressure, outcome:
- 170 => 363.9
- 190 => 364.2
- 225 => 295.3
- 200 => 389.2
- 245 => 335.2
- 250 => 356.8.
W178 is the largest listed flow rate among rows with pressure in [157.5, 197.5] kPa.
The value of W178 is 370.4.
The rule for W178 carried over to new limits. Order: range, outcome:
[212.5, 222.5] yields 352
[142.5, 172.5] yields 363.9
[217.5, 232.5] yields 332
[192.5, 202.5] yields 389.2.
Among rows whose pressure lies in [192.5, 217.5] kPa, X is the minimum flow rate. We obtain 352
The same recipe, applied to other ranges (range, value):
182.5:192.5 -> 353.1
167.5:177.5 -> 359.7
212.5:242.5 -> 212.1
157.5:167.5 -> 352.1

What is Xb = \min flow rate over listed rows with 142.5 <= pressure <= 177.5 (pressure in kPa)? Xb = 239.2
